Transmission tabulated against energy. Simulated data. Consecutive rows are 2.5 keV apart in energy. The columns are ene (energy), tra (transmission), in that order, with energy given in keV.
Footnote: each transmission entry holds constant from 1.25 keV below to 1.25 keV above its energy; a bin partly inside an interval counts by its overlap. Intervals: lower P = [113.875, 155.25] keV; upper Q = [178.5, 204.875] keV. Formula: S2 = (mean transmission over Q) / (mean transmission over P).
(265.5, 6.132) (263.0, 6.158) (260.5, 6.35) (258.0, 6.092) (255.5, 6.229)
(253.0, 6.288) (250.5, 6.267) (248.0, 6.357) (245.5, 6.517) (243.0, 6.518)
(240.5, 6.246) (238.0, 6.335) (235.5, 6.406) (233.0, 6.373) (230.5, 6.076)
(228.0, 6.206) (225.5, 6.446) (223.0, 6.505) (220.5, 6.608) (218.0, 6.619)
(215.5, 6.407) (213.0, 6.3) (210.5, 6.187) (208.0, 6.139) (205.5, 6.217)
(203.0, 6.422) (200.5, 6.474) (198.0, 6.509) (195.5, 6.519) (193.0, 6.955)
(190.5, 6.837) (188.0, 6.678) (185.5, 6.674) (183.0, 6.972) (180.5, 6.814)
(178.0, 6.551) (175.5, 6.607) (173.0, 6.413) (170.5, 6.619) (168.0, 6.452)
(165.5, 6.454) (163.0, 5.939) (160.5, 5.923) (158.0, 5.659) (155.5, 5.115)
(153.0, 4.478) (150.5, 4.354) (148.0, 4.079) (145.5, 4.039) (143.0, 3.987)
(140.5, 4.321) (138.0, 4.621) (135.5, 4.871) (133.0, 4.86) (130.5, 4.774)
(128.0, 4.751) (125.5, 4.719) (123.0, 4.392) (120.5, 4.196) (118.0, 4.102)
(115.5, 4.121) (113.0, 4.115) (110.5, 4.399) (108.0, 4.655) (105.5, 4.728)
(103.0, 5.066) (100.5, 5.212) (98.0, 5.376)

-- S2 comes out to 1.5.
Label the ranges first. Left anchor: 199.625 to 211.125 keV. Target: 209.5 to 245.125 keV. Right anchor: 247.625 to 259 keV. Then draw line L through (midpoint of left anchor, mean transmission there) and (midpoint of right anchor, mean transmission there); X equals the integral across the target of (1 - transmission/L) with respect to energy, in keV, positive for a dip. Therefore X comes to -0.6 keV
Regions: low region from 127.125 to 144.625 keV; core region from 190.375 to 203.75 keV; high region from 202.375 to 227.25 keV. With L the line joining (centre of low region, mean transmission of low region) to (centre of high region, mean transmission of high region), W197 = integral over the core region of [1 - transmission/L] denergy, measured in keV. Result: -1.4 keV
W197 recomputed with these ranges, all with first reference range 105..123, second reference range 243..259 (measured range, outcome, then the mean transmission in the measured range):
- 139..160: 1.25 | 4.56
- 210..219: -0.94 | 6.39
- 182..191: -2.36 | 6.78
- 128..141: -0.29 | 4.72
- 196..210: -1.85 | 6.35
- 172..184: -3.24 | 6.67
